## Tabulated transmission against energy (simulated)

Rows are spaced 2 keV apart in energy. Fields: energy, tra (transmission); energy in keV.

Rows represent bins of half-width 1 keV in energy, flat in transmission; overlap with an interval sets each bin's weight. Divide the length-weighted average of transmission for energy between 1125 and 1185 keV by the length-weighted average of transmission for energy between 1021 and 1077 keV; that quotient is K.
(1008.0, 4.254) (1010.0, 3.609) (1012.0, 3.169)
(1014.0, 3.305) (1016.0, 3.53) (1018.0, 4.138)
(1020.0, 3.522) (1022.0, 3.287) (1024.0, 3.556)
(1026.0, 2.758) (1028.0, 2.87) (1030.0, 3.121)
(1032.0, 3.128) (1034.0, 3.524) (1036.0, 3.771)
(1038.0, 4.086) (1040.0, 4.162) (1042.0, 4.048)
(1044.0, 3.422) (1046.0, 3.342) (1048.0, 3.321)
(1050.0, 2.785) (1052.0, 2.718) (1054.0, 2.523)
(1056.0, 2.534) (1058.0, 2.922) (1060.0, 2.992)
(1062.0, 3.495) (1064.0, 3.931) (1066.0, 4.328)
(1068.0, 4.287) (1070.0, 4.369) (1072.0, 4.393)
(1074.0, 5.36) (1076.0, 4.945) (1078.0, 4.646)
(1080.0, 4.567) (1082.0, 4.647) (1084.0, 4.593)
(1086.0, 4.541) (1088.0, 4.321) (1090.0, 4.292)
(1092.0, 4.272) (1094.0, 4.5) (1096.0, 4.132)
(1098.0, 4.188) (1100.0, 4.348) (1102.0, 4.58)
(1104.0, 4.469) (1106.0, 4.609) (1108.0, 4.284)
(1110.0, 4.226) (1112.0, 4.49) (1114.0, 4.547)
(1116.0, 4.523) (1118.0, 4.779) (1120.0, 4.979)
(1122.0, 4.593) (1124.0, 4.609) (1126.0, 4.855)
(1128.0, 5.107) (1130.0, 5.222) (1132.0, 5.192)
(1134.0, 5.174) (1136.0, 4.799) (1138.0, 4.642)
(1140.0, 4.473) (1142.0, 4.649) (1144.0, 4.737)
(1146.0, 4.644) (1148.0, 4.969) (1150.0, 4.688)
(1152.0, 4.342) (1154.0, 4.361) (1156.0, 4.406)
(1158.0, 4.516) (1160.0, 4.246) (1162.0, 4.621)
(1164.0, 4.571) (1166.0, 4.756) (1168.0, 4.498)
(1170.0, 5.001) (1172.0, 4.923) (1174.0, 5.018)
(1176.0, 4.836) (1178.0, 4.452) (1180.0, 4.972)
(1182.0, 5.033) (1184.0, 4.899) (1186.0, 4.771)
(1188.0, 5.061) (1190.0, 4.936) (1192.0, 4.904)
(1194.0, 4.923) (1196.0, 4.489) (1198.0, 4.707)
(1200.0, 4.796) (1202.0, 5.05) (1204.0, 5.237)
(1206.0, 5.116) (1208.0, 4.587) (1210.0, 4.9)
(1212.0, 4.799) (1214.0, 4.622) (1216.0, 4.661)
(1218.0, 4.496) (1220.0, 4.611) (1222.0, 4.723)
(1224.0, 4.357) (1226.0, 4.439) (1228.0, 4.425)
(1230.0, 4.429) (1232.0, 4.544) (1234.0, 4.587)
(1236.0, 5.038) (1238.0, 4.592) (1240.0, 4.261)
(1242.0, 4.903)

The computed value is 1.3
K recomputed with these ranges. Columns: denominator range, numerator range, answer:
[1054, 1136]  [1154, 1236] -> 1.07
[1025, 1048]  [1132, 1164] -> 1.34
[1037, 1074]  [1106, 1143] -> 1.32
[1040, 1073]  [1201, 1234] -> 1.34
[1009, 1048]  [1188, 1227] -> 1.37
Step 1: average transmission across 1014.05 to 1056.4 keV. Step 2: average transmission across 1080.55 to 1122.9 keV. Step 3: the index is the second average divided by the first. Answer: 1.3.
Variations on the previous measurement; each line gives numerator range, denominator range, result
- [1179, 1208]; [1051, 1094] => 1.21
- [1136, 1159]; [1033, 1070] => 1.32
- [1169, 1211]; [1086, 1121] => 1.10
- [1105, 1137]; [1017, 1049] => 1.36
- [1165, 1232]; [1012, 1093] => 1.27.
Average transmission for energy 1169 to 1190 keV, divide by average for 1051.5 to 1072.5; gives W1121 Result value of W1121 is 1.40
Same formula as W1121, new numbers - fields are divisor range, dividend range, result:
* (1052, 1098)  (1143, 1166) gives 1.12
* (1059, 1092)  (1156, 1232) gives 1.09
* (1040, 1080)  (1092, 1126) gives 1.20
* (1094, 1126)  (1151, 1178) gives 1.03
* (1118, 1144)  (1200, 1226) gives 0.98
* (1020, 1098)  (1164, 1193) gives 1.28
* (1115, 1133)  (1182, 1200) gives 0.99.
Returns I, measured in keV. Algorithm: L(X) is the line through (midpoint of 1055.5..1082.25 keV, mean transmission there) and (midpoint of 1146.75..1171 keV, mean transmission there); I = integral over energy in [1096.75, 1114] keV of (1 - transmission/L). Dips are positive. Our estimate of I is -0.4 keV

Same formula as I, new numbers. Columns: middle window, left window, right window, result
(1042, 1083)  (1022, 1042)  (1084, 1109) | 1.45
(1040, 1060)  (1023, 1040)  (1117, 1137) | 3.05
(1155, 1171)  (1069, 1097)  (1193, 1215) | 0.55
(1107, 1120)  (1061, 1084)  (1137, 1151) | 0.21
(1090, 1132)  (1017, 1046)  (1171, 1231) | -4.73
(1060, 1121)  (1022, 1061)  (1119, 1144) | -4.85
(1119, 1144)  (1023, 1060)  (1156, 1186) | -3.38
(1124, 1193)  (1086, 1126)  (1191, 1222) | -1.97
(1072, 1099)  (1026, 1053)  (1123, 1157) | -3.58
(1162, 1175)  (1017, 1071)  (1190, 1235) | -1.20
